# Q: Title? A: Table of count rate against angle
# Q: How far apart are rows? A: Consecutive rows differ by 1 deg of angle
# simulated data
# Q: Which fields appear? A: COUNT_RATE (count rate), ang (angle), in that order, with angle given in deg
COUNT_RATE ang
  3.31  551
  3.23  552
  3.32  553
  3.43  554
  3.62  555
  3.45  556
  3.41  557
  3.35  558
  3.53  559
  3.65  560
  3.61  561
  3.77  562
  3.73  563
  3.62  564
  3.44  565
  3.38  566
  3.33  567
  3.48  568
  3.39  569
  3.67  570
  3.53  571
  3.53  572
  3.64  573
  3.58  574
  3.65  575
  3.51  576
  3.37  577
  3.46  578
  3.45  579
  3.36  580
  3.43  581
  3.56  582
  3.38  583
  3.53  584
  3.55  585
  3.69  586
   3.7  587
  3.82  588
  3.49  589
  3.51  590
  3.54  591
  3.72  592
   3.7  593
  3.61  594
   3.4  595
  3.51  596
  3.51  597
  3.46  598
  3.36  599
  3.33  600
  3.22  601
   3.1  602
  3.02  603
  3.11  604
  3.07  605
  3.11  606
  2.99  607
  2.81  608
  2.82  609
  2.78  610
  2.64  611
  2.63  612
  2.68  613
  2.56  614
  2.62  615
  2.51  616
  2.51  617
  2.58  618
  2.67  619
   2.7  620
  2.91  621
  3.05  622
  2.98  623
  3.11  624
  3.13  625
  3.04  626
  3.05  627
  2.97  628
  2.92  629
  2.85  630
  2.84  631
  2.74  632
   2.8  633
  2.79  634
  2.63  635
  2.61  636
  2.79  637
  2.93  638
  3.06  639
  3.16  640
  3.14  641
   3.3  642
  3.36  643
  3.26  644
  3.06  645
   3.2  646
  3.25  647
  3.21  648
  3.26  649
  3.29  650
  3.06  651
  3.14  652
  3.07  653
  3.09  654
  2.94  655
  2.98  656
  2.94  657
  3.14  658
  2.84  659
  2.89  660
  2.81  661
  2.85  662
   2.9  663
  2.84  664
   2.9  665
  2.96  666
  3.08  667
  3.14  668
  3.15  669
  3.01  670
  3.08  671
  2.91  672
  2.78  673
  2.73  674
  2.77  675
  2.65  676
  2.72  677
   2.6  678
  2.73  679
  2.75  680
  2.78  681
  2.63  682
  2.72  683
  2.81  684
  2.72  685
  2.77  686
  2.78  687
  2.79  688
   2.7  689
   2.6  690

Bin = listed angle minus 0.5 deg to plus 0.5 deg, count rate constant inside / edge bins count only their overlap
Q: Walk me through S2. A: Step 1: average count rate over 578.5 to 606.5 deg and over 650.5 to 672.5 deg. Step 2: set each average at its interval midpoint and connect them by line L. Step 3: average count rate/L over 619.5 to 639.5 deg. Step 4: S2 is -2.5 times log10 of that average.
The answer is 0.11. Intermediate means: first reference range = 3.44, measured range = 2.9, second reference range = 2.99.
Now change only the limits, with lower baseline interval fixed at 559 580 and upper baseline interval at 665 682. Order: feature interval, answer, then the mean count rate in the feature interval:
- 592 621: 0.099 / 3.01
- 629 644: 0.057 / 2.94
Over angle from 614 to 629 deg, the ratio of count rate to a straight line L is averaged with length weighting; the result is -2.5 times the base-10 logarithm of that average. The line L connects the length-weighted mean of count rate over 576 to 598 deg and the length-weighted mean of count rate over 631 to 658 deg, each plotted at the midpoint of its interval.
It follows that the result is 0.142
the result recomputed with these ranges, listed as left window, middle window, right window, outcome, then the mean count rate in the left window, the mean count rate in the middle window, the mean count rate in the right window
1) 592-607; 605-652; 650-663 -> 0.080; 3.32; 2.92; 2.99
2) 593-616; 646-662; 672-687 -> -0.078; 3.06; 3.06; 2.73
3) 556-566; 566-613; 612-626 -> -0.064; 3.55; 3.36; 2.77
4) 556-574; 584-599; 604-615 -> -0.154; 3.53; 3.58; 2.81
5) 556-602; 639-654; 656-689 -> -0.054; 3.52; 3.19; 2.85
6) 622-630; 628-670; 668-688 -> -0.030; 3.02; 3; 2.8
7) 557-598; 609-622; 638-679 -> 0.226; 3.54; 2.67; 3.01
